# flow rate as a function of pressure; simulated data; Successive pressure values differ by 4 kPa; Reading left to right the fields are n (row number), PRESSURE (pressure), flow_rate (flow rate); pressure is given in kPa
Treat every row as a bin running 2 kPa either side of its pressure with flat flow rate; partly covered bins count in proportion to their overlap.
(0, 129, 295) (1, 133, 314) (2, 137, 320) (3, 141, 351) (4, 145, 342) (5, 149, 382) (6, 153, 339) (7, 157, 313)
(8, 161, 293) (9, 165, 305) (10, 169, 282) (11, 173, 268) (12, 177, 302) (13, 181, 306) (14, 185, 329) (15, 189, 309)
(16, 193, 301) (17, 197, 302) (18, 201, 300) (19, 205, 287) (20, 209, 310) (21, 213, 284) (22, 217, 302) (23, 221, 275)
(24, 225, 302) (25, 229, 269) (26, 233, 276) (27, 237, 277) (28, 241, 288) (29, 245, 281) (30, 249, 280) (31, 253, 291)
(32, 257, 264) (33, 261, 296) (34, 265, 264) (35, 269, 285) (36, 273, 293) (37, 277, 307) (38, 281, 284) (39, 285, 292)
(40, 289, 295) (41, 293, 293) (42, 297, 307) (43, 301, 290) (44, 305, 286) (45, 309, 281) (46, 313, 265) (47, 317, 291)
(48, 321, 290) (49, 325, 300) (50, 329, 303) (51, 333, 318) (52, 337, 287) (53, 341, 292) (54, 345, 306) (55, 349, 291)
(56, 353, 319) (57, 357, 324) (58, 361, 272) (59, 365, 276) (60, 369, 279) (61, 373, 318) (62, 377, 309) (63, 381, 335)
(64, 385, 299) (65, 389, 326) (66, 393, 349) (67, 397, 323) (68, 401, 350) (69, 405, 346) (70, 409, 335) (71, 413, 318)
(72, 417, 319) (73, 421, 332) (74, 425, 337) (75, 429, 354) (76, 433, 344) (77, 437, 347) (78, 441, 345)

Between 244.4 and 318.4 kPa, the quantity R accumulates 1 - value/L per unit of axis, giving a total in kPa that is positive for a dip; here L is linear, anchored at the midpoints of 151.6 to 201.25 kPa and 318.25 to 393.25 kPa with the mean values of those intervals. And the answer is 4.1 kPa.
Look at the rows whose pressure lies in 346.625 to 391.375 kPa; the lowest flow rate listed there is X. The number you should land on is 272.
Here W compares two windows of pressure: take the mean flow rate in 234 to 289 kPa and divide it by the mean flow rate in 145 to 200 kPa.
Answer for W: 0.92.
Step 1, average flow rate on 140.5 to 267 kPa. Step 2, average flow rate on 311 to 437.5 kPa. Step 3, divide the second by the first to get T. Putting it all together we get 1.05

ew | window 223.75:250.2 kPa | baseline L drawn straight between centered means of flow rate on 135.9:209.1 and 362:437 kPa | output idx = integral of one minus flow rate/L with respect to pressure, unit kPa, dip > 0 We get 2.9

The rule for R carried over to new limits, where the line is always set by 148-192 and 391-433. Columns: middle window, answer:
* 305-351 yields 4.9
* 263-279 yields 1.7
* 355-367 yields 1.5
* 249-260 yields 1.4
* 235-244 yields 1.0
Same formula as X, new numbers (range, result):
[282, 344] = 265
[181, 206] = 287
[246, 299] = 264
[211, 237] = 269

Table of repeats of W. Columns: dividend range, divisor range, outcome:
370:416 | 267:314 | 1.13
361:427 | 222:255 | 1.13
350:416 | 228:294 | 1.11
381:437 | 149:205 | 1.09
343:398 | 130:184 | 0.98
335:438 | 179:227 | 1.06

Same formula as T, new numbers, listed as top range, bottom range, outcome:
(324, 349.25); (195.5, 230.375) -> 1.03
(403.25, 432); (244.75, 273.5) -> 1.19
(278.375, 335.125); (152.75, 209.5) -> 0.97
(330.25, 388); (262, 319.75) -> 1.05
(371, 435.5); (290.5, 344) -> 1.13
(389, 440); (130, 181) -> 1.07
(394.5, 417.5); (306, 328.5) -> 1.16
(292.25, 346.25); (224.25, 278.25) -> 1.04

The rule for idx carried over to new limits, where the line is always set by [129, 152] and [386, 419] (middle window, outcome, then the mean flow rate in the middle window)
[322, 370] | 5.17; 297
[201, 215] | 1.73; 295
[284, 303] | 2.21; 296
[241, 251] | 1.59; 282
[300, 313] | 2.02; 282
